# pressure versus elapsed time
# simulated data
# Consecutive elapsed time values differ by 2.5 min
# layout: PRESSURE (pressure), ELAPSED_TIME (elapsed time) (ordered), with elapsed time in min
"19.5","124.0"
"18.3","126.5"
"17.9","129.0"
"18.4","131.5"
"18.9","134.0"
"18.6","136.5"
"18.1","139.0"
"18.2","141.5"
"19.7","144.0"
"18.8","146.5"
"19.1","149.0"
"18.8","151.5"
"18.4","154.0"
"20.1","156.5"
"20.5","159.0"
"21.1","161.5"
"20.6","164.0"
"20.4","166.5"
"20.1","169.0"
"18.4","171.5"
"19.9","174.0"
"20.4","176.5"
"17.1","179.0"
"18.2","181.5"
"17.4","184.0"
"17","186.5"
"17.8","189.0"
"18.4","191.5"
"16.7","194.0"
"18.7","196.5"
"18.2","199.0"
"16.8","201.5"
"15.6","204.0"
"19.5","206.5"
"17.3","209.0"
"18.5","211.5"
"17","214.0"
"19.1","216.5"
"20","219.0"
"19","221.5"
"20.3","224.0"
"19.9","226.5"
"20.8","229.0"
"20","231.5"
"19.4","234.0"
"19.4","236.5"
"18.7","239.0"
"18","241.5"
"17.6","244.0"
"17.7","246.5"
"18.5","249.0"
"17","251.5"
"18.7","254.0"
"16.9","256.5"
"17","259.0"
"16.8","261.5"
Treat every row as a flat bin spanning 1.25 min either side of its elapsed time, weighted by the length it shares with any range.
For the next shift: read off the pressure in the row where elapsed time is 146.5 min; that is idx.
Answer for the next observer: 18.8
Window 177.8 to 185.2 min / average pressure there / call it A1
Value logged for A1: 17.6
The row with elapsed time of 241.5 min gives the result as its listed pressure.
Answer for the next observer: 18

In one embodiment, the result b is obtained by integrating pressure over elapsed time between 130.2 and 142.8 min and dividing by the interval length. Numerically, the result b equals 18.4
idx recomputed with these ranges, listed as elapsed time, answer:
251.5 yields 17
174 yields 19.9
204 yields 15.6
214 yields 17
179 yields 17.1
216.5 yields 19.1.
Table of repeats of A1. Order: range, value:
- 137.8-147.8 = 18.7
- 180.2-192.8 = 17.8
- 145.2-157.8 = 19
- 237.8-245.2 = 18.1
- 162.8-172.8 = 19.9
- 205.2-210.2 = 18.4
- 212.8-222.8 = 18.8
